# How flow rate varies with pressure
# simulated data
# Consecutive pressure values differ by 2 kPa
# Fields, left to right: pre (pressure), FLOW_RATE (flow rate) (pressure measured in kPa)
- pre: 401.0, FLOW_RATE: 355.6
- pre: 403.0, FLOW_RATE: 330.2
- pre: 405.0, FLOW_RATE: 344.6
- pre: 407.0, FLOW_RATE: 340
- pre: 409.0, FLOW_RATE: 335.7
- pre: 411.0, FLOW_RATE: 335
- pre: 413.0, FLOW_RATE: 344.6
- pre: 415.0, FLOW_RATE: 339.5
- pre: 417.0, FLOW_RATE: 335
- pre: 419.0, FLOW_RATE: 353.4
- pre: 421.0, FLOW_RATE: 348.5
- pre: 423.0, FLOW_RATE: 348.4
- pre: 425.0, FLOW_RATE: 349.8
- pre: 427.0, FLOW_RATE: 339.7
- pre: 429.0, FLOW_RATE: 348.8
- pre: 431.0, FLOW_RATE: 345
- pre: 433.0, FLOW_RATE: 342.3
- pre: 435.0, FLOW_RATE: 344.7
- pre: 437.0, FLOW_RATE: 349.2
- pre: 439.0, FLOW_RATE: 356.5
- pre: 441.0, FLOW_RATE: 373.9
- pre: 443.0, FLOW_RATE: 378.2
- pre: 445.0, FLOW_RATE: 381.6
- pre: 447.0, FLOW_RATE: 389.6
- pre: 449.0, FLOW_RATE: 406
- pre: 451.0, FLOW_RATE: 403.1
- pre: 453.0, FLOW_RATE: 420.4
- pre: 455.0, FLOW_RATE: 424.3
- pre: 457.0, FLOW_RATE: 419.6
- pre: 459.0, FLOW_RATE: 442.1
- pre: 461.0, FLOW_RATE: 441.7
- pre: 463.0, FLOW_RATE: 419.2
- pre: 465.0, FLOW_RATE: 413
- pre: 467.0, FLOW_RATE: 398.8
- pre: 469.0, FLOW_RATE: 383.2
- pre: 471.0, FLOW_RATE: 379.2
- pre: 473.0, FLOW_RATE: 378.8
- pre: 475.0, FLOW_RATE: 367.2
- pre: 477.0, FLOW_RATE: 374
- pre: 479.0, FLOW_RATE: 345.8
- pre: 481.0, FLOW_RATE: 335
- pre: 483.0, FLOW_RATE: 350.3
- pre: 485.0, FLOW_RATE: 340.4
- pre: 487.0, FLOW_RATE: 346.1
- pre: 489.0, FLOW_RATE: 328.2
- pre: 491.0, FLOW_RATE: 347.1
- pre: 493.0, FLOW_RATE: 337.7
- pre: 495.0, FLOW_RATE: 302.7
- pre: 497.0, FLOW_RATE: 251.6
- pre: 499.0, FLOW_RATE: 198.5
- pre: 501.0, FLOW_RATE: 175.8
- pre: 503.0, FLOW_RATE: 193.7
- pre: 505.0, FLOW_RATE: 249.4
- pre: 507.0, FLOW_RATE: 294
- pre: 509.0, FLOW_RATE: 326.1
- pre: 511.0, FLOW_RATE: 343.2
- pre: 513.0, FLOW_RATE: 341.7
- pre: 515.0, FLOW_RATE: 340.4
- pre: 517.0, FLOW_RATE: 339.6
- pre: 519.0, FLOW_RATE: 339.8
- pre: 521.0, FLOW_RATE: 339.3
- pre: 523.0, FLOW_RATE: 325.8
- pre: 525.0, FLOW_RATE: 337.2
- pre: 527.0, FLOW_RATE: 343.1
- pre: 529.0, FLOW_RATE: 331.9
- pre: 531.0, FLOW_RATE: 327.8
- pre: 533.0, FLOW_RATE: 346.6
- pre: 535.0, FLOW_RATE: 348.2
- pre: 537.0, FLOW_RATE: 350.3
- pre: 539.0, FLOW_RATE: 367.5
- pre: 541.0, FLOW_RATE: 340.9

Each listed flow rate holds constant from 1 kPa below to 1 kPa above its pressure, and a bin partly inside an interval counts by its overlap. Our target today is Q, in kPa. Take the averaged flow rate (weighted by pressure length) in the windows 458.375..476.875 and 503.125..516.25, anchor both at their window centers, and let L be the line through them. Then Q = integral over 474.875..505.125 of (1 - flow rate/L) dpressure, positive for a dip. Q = 4.40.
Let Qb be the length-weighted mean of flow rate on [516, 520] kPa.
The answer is 340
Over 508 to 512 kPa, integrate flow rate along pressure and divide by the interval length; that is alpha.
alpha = 335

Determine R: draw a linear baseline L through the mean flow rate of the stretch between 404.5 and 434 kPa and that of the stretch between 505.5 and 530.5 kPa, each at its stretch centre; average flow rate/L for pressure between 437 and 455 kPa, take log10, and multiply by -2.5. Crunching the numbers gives -0.14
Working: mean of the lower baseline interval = 343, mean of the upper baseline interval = 332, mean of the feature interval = 388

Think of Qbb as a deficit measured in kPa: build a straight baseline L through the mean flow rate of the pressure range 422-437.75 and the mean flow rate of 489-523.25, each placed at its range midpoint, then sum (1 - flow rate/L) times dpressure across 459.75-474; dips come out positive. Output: -3.5 kPa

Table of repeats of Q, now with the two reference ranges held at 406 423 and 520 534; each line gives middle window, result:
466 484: -1.56 kPa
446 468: -4.96 kPa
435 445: -0.69 kPa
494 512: 4.15 kPa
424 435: -0.13 kPa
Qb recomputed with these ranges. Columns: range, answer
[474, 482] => 356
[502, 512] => 281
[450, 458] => 417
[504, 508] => 272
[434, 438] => 347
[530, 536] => 341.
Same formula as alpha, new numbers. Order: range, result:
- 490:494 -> 342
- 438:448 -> 376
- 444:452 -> 395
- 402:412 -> 337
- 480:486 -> 342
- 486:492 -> 340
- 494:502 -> 232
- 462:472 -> 399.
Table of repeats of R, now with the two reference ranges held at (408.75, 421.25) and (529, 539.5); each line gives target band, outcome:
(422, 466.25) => -0.123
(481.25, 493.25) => 0.008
